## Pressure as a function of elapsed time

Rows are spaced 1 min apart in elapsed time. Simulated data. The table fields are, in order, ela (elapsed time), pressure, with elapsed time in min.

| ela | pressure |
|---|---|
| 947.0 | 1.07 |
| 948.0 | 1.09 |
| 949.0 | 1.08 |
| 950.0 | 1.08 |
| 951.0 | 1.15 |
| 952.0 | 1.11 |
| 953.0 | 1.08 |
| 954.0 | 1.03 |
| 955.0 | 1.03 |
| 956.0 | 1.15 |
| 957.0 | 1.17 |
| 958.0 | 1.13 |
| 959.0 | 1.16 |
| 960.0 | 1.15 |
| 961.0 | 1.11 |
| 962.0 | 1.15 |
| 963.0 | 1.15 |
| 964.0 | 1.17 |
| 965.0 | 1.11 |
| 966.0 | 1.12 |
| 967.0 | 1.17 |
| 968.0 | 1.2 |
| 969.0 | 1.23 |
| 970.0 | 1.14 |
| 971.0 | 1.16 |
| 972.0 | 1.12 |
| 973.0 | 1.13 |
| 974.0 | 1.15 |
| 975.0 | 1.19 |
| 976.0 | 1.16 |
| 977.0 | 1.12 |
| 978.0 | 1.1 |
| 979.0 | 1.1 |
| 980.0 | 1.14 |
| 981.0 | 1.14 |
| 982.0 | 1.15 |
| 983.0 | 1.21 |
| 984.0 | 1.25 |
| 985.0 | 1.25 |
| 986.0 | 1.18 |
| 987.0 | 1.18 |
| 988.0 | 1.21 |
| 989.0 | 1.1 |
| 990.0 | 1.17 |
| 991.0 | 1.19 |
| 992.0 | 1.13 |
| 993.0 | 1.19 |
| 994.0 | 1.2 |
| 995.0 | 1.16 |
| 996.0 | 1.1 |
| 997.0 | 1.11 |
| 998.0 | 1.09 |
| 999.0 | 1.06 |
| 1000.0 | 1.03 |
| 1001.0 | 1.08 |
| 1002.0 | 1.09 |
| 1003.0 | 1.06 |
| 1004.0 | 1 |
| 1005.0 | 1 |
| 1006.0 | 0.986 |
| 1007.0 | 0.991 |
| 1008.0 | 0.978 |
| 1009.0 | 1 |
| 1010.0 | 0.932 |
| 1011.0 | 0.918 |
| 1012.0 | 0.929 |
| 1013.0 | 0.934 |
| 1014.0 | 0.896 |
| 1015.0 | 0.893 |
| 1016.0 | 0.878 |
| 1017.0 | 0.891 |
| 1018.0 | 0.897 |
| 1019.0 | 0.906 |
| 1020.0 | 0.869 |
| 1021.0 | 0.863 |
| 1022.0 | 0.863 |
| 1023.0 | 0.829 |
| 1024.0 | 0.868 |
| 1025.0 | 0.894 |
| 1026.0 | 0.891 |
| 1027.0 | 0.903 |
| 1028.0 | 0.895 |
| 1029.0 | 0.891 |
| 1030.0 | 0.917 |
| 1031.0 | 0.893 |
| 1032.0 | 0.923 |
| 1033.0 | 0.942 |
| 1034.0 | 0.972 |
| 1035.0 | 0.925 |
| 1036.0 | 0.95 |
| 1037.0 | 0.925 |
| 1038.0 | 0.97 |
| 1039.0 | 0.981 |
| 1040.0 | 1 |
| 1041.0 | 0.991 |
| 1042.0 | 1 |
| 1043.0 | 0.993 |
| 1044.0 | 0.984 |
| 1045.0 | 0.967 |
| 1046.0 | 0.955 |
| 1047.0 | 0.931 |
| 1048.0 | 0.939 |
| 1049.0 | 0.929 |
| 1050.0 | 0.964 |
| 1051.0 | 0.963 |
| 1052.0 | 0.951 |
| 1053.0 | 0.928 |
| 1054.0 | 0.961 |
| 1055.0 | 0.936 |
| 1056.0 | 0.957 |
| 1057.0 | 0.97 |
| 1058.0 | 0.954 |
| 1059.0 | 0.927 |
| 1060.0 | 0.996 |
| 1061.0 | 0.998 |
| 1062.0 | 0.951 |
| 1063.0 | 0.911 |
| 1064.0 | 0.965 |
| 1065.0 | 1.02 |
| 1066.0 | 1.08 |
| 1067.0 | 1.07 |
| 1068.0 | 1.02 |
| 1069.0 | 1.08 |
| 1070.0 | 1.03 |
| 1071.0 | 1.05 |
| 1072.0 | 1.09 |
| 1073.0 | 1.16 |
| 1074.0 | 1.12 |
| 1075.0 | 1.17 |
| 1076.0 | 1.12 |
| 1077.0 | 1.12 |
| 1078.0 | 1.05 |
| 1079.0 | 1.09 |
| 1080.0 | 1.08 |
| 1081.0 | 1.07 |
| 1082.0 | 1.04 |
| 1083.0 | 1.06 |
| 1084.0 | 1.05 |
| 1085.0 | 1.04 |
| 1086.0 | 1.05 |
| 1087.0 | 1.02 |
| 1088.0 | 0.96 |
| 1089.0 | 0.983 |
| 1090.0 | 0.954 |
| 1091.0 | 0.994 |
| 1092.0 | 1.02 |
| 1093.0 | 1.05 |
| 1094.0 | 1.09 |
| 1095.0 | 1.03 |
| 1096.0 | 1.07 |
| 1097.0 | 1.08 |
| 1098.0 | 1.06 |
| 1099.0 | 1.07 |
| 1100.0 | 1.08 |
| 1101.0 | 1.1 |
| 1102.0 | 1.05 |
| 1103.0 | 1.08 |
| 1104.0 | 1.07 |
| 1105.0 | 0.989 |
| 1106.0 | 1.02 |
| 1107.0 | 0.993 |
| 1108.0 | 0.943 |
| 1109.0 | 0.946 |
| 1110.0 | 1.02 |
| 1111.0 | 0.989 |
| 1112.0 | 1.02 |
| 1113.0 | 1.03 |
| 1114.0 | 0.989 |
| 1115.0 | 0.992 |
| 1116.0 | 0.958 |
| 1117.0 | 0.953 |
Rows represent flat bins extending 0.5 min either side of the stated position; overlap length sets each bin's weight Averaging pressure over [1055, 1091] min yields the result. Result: 1.03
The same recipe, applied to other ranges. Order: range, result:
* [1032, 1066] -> 0.962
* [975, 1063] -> 1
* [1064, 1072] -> 1.05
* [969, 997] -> 1.16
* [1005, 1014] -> 0.957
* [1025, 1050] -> 0.944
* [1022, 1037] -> 0.906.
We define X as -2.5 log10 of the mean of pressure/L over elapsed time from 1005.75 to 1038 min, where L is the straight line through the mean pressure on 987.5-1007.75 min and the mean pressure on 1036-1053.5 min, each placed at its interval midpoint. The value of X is 0.13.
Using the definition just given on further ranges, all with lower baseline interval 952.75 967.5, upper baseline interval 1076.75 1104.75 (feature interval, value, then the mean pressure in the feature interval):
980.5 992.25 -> -0.07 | 1.18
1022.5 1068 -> 0.13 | 0.951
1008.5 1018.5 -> 0.19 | 0.917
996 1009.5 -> 0.06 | 1.04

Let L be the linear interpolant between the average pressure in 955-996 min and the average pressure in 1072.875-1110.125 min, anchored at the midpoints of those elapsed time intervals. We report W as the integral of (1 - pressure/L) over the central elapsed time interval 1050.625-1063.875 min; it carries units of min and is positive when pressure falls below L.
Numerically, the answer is 1.6 min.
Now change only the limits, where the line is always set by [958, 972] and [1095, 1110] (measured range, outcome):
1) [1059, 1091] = 0.6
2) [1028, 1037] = 1.4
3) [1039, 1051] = 1.3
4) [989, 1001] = 0.0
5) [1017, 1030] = 2.6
